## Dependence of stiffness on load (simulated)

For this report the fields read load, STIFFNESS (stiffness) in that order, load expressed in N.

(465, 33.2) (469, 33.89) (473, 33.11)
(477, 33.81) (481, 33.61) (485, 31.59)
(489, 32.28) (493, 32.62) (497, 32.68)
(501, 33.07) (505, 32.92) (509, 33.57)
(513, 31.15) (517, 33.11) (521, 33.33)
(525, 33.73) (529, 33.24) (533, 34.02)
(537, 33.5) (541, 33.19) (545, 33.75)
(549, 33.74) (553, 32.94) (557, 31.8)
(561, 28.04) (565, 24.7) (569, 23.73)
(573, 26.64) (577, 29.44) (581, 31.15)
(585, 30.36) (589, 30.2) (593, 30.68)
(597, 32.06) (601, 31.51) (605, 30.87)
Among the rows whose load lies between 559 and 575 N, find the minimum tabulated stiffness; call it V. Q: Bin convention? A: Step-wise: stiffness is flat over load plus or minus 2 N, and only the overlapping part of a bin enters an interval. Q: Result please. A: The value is 23.73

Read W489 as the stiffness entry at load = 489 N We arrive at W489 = 32.28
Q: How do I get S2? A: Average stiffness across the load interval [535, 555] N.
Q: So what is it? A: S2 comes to 33.4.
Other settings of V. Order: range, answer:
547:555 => 32.94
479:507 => 31.59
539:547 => 33.19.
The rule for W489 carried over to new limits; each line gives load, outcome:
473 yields 33.11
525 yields 33.73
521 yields 33.33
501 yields 33.07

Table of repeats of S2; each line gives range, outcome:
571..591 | 29.6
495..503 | 32.9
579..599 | 30.9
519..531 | 33.4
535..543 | 33.3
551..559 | 32.4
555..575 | 27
